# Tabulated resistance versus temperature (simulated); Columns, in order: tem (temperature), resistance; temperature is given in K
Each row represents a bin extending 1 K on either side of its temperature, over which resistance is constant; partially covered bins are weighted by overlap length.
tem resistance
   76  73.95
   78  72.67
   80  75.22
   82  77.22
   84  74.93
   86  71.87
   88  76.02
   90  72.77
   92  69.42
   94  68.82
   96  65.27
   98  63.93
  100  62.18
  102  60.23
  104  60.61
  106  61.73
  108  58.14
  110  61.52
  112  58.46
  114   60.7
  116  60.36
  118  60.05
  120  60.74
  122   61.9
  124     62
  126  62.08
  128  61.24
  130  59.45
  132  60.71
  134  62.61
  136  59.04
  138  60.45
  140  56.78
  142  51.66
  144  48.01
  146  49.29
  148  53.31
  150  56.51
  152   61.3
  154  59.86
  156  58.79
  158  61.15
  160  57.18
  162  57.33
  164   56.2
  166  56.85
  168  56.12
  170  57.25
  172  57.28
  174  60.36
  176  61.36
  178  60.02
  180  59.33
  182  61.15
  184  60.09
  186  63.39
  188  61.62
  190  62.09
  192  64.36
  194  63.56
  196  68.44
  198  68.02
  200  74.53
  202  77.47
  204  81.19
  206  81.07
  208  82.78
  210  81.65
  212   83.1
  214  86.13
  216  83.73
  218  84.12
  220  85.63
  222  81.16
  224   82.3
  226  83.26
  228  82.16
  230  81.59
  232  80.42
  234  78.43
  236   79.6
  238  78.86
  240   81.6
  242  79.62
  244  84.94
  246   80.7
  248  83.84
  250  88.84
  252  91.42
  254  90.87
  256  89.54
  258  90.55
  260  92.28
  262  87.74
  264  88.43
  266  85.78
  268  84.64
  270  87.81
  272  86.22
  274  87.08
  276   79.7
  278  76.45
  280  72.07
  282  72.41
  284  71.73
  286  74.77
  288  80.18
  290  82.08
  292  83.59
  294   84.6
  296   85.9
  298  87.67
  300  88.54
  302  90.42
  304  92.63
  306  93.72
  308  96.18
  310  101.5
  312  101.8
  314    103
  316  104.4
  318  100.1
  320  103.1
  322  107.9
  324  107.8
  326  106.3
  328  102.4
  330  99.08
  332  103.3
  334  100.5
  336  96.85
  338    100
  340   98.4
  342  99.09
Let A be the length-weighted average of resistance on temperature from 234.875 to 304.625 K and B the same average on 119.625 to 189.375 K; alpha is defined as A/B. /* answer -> 1.4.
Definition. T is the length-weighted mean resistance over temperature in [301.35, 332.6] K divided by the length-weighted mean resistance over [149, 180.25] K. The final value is 1.7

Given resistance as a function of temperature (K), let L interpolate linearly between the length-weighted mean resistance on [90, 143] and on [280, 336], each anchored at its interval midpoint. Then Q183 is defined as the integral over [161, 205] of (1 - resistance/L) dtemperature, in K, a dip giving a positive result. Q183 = 5.7 K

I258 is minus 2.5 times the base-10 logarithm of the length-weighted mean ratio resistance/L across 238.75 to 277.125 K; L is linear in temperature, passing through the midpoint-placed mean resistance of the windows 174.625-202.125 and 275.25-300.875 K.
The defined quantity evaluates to -0.15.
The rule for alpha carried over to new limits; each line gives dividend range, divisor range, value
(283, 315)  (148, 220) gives 1.33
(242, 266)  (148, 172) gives 1.52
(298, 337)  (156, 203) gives 1.61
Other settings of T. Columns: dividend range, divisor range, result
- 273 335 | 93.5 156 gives 1.54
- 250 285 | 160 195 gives 1.41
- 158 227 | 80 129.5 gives 1.07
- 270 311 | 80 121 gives 1.29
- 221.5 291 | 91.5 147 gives 1.38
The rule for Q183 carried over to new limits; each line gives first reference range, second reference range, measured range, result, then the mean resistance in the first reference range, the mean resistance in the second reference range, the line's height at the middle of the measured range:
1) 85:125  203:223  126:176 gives 9.9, 63.8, 83.1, 72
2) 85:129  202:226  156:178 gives 4.8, 63.6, 82.8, 74.4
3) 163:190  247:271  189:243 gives -3.8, 59.4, 88.5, 73.3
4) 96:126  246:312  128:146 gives 2.2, 61.1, 86.1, 64.9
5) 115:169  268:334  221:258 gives -2.4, 58.2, 91.1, 78.4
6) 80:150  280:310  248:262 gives -1.8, 62.3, 84.7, 79.8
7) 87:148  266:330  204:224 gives -1.7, 61.1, 90.3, 76.7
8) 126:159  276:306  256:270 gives -2.0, 57.6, 82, 77.4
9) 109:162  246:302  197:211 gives -1.3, 58.6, 84.3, 71.3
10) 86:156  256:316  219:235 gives -0.9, 60.9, 86.9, 77.6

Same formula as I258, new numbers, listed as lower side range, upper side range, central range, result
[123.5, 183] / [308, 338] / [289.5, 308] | 0.092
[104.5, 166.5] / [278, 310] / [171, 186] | 0.092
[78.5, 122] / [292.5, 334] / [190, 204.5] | 0.149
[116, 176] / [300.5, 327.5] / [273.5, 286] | 0.205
